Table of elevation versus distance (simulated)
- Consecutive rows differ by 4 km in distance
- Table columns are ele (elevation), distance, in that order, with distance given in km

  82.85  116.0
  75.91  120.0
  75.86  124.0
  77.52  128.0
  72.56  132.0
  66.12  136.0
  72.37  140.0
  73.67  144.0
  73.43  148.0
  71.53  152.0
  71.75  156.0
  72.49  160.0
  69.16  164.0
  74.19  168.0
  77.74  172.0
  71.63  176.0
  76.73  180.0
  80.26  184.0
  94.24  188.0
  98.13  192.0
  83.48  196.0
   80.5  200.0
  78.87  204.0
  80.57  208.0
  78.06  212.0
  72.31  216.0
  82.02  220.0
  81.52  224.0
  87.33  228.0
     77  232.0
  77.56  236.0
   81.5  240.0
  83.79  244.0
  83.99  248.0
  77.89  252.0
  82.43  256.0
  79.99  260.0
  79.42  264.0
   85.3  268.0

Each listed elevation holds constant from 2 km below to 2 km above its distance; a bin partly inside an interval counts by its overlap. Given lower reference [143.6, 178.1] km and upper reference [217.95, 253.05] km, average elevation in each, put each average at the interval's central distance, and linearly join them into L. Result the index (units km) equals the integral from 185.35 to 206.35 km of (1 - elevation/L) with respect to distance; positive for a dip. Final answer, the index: -2.7 km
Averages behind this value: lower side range 72.8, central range 86.7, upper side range 81.5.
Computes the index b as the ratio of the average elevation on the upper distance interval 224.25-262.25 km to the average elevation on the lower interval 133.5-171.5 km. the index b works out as 1.1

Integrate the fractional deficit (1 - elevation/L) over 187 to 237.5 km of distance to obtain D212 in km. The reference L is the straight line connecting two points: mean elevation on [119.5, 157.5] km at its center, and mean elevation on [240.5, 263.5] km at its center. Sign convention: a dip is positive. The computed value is -2.5 km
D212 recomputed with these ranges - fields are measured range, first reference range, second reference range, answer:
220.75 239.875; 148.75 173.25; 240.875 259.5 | -0.3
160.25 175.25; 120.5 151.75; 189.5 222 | 0.7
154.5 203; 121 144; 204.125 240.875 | -1.7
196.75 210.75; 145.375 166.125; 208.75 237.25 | -0.5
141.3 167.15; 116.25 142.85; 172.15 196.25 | 2.1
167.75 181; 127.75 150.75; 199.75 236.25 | 0.1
